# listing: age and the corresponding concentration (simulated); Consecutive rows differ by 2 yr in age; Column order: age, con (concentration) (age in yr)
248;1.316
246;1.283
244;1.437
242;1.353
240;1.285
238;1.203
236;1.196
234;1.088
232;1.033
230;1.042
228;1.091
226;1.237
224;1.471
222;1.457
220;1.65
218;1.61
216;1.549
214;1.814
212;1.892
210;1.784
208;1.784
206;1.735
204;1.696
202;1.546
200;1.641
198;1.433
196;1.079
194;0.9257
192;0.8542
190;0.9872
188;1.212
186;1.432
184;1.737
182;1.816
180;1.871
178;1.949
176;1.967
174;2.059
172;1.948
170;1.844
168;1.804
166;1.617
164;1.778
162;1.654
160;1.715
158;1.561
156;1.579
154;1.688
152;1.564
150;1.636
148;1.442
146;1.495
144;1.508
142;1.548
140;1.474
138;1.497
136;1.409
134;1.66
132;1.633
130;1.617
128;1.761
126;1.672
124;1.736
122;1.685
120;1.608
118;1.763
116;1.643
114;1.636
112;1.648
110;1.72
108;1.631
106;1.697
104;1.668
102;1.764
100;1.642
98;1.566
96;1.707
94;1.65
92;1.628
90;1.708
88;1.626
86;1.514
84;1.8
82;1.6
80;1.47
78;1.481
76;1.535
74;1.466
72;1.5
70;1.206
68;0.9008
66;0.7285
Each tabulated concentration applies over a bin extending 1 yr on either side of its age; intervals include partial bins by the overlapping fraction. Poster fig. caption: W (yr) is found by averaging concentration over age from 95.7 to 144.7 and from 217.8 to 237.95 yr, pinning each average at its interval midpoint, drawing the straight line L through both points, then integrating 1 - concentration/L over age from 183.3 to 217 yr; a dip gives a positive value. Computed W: -2.85 yr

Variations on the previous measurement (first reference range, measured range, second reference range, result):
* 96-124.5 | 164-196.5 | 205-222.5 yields 2.1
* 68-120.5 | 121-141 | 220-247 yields -1.4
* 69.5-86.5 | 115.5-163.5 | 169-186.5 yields 3.3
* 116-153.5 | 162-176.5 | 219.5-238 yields -3.7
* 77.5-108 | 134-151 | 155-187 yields 2.1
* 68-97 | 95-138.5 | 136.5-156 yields -3.3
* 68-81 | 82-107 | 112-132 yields -2.4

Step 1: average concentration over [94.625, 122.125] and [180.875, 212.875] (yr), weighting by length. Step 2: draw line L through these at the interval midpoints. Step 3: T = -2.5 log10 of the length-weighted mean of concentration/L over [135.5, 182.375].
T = -0.09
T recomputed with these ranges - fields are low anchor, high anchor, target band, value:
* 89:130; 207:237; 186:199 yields 0.33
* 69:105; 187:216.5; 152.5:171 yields -0.13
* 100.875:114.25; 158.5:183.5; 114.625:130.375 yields 0.02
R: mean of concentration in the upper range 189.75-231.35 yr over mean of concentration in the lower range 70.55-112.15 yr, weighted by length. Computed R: 0.90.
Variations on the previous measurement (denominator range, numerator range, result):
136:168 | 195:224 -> 1.02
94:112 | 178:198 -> 0.81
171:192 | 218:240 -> 0.76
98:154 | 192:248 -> 0.87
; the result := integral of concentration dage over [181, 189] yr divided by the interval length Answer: 1.55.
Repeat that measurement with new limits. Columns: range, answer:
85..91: 1.62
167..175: 1.91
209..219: 1.73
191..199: 1.07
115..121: 1.67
